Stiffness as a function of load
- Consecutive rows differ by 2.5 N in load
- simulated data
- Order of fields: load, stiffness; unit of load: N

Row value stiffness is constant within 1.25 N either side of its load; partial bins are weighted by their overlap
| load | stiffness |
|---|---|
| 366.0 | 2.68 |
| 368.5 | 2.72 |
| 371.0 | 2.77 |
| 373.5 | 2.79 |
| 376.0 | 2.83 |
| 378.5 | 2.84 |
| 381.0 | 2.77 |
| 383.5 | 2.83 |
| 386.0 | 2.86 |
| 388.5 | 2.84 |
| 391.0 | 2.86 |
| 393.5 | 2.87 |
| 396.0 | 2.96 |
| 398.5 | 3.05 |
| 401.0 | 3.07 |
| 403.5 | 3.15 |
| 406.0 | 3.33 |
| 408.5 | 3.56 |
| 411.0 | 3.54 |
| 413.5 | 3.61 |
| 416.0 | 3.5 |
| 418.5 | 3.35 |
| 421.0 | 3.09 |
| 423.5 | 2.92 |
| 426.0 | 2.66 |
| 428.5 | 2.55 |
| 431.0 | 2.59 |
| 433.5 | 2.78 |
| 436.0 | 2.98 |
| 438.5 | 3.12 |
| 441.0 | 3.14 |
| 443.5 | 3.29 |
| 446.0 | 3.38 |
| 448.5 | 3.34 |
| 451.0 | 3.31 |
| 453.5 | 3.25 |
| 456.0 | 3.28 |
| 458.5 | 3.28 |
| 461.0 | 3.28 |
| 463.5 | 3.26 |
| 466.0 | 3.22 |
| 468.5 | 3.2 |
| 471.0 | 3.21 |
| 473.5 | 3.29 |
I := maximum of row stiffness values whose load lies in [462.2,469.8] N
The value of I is 3.26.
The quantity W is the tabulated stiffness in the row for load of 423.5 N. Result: 2.92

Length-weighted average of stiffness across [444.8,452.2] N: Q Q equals 3.34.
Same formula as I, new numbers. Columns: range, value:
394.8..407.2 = 3.33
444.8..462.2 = 3.38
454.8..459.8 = 3.28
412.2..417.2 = 3.61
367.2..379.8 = 2.84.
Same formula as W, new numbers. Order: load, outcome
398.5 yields 3.05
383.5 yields 2.83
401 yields 3.07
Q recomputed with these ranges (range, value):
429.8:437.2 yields 2.78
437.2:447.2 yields 3.23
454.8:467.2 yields 3.26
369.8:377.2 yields 2.8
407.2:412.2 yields 3.55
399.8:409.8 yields 3.28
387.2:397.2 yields 2.88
